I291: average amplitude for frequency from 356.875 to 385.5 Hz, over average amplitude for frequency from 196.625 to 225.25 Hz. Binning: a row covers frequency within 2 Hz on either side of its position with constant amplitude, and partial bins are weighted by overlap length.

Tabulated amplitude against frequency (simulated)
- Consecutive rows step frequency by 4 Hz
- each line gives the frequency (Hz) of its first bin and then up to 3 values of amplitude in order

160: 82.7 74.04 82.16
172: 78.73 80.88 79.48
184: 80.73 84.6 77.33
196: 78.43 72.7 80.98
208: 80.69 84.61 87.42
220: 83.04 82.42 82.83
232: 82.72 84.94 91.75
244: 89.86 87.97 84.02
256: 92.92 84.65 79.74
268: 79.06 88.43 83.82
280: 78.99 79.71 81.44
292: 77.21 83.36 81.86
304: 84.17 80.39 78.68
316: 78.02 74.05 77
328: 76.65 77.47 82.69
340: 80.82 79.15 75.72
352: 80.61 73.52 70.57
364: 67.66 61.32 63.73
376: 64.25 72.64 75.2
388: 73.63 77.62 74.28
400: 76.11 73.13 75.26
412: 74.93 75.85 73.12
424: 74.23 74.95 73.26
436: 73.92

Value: 0.83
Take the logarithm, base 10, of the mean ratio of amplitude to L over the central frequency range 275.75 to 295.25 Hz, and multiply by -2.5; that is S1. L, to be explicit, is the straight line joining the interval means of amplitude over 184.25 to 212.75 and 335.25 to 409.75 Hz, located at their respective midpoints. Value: -0.05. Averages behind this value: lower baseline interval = 79.8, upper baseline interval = 73.4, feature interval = 80.1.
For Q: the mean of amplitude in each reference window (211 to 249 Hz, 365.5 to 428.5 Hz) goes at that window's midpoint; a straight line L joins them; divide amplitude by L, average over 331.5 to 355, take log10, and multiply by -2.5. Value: -0.04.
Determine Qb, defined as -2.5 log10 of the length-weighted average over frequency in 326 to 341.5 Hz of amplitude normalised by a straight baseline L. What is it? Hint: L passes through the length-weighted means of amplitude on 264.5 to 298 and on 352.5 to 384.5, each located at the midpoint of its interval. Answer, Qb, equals -0.078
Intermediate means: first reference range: 81.4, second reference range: 68.9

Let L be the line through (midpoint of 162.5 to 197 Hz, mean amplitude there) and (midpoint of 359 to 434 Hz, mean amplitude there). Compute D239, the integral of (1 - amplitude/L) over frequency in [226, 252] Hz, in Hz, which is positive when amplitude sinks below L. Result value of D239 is -3.0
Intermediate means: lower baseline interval 79.7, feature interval 86.5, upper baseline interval 72.2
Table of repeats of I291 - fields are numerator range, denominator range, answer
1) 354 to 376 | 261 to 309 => 0.82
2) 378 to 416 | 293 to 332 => 0.94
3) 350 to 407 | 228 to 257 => 0.82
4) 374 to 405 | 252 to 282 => 0.87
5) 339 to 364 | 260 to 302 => 0.93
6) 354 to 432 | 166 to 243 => 0.88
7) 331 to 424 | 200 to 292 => 0.88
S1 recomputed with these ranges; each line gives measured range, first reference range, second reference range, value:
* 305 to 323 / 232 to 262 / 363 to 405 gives 0.02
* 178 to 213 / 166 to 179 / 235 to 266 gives 0.03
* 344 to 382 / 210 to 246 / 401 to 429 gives 0.10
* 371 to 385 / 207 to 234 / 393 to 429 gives 0.11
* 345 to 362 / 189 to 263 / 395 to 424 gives 0.03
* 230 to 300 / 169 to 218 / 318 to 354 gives -0.06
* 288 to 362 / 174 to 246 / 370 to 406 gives -0.04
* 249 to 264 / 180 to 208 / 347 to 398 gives -0.13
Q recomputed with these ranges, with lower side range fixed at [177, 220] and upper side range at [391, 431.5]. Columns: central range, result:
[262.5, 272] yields -0.033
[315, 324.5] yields 0.019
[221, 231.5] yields -0.035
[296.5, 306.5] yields -0.068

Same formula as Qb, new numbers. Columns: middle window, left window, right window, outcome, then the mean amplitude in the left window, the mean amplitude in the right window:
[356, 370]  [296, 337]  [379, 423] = 0.14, 79.2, 74.7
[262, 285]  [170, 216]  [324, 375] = -0.06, 80.2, 74.1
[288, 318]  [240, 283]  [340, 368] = -0.01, 85.1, 74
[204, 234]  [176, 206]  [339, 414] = -0.07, 79.3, 73.1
